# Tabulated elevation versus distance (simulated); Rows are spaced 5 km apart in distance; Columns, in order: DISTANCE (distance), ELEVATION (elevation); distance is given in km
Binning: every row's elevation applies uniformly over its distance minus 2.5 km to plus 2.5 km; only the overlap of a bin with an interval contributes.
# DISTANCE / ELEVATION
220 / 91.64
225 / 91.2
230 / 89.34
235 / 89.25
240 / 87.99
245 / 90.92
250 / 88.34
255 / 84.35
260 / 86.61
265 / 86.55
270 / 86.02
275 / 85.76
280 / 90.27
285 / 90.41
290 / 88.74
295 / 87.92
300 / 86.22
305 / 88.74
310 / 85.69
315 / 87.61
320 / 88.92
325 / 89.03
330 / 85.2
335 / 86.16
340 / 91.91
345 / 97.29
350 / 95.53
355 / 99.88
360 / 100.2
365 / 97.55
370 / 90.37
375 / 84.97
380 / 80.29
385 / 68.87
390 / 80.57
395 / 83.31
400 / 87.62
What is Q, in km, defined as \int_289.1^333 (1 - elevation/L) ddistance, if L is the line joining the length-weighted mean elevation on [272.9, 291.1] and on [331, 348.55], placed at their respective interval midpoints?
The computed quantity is 1.3 km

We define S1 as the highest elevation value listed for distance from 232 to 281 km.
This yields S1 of 90.92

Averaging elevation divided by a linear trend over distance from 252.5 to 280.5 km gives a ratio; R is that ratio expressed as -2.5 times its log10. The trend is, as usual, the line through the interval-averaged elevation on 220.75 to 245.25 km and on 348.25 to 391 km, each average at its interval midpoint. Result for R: 0.04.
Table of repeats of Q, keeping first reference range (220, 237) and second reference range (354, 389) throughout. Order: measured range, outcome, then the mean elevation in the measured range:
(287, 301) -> 0.2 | 87.9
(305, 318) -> 0.3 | 87.1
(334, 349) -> -0.7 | 92.7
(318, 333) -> 0.2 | 87.6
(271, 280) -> 0.2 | 87.1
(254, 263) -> 0.4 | 85.7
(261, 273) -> 0.4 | 86.3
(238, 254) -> 0.2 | 88.7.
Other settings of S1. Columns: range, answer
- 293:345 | 97.29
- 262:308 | 90.41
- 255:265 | 86.61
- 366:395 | 90.37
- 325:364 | 100.2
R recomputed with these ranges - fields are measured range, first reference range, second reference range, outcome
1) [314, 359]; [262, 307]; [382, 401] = -0.10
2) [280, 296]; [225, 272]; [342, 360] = 0.03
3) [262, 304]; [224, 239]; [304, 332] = 0.01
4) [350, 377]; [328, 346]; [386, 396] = -0.12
